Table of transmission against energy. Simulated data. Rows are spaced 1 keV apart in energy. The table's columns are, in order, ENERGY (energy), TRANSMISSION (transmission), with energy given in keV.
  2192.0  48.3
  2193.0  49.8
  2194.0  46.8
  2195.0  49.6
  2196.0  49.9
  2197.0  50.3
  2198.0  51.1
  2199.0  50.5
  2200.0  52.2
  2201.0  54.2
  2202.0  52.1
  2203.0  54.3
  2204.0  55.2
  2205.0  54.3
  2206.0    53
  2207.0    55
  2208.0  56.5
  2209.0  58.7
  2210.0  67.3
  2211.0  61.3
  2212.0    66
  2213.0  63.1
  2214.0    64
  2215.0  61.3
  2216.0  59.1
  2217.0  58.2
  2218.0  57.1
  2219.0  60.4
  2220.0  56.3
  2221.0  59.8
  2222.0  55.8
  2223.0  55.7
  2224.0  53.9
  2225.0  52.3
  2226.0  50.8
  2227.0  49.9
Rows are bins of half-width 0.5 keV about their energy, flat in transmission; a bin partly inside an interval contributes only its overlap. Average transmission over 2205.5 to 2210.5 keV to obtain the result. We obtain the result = 58.1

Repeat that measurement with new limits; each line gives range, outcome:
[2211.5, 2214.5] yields 64.4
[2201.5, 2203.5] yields 53.2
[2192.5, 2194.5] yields 48.3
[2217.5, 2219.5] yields 58.8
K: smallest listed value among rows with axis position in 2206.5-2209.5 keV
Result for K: 55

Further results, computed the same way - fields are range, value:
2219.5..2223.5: 55.7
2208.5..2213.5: 58.7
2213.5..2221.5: 56.3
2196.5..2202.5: 50.3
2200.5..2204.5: 52.1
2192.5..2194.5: 46.8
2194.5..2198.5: 49.6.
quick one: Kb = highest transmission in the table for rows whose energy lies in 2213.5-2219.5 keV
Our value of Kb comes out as 64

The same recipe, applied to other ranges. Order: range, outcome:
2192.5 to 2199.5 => 51.1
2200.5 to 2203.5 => 54.3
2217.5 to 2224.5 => 60.4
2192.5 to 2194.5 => 49.8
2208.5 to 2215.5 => 67.3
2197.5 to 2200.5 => 52.2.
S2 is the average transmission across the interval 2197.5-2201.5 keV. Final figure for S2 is 52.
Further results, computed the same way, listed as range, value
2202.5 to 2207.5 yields 54.4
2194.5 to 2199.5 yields 50.3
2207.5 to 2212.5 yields 62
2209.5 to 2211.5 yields 64.3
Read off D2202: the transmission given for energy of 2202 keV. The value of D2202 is 52.1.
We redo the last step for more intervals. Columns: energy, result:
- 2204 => 55.2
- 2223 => 55.7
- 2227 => 49.9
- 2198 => 51.1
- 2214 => 64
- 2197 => 50.3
